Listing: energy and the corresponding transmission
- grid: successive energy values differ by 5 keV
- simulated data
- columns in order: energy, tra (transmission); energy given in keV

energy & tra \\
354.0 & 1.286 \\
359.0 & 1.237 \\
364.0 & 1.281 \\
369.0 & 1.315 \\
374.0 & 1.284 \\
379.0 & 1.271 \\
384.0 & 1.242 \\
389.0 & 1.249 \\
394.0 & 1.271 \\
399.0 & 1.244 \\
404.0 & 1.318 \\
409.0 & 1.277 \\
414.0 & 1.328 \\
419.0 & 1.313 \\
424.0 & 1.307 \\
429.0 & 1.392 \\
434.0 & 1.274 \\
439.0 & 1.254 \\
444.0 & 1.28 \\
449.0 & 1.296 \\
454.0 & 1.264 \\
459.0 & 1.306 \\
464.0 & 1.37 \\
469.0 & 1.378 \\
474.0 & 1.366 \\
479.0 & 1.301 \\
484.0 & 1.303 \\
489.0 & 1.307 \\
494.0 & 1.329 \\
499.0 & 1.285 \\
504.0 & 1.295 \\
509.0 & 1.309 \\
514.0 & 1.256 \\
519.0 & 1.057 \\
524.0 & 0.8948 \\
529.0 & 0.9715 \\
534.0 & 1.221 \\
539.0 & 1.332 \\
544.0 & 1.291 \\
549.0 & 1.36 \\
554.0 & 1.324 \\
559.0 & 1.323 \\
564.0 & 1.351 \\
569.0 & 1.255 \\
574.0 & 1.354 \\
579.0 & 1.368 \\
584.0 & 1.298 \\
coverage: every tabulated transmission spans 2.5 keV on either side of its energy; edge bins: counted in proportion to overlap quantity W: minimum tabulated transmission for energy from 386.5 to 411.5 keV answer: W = 1.244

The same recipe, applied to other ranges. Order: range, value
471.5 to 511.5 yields 1.285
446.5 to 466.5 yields 1.264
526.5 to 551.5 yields 0.9715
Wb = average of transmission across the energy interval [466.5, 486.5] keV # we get 1.34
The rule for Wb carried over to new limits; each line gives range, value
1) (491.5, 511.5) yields 1.3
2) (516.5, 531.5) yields 0.974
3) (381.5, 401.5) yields 1.25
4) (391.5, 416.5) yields 1.29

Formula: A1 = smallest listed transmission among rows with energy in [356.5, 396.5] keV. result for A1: 1.237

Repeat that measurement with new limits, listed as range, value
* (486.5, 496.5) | 1.307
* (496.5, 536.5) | 0.8948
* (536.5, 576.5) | 1.255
